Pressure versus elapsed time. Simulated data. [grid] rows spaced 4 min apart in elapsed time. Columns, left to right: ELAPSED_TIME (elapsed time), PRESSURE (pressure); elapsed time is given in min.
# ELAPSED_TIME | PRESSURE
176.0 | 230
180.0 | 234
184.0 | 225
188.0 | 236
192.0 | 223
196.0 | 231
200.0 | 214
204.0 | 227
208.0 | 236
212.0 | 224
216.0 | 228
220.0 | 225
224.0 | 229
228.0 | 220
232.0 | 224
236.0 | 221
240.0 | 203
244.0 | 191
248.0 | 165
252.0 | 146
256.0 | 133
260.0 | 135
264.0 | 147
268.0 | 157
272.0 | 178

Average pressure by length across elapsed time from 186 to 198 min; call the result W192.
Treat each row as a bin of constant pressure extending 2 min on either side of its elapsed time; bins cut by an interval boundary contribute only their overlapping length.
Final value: 230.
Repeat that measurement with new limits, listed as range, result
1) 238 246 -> 197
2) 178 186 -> 230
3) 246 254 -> 156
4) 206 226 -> 228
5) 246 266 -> 145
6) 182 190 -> 230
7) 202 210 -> 232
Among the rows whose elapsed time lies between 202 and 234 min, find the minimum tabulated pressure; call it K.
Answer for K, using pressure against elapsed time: 220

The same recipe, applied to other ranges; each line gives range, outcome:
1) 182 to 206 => 214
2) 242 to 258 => 133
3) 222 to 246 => 191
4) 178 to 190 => 225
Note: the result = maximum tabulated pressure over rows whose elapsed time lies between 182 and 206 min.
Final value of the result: 236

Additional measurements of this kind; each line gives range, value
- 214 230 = 229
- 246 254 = 165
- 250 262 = 146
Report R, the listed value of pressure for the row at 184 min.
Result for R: 225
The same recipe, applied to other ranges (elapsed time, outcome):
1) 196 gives 231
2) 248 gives 165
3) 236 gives 221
